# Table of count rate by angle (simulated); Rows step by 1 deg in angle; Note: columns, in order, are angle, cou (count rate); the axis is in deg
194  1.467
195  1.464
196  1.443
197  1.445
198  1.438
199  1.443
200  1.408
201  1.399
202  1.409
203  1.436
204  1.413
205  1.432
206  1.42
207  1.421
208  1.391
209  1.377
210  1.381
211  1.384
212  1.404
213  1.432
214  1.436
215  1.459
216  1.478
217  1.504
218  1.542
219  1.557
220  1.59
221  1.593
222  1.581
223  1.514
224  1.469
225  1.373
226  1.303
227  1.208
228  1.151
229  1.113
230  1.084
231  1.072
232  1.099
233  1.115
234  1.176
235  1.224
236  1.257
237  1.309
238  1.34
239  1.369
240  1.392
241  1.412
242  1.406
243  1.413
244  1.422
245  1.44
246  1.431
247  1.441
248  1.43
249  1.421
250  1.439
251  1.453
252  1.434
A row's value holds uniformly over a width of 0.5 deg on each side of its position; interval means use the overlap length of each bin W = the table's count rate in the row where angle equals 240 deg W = 1.392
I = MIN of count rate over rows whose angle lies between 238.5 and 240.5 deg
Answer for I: 1.369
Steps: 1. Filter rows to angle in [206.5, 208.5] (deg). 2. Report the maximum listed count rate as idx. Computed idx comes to 1.421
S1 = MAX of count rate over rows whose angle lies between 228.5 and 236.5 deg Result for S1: 1.257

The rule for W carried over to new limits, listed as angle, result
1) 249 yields 1.421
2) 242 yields 1.406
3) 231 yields 1.072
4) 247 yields 1.441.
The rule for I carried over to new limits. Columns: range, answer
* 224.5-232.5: 1.072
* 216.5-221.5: 1.504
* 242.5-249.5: 1.413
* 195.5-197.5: 1.443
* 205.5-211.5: 1.377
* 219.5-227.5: 1.208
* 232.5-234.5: 1.115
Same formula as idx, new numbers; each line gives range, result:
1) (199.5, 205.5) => 1.436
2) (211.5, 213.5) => 1.432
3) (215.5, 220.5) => 1.59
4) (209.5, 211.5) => 1.384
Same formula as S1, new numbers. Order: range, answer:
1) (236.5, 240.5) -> 1.392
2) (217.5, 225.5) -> 1.593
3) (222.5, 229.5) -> 1.514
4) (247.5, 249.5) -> 1.43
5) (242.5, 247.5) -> 1.441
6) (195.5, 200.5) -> 1.445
